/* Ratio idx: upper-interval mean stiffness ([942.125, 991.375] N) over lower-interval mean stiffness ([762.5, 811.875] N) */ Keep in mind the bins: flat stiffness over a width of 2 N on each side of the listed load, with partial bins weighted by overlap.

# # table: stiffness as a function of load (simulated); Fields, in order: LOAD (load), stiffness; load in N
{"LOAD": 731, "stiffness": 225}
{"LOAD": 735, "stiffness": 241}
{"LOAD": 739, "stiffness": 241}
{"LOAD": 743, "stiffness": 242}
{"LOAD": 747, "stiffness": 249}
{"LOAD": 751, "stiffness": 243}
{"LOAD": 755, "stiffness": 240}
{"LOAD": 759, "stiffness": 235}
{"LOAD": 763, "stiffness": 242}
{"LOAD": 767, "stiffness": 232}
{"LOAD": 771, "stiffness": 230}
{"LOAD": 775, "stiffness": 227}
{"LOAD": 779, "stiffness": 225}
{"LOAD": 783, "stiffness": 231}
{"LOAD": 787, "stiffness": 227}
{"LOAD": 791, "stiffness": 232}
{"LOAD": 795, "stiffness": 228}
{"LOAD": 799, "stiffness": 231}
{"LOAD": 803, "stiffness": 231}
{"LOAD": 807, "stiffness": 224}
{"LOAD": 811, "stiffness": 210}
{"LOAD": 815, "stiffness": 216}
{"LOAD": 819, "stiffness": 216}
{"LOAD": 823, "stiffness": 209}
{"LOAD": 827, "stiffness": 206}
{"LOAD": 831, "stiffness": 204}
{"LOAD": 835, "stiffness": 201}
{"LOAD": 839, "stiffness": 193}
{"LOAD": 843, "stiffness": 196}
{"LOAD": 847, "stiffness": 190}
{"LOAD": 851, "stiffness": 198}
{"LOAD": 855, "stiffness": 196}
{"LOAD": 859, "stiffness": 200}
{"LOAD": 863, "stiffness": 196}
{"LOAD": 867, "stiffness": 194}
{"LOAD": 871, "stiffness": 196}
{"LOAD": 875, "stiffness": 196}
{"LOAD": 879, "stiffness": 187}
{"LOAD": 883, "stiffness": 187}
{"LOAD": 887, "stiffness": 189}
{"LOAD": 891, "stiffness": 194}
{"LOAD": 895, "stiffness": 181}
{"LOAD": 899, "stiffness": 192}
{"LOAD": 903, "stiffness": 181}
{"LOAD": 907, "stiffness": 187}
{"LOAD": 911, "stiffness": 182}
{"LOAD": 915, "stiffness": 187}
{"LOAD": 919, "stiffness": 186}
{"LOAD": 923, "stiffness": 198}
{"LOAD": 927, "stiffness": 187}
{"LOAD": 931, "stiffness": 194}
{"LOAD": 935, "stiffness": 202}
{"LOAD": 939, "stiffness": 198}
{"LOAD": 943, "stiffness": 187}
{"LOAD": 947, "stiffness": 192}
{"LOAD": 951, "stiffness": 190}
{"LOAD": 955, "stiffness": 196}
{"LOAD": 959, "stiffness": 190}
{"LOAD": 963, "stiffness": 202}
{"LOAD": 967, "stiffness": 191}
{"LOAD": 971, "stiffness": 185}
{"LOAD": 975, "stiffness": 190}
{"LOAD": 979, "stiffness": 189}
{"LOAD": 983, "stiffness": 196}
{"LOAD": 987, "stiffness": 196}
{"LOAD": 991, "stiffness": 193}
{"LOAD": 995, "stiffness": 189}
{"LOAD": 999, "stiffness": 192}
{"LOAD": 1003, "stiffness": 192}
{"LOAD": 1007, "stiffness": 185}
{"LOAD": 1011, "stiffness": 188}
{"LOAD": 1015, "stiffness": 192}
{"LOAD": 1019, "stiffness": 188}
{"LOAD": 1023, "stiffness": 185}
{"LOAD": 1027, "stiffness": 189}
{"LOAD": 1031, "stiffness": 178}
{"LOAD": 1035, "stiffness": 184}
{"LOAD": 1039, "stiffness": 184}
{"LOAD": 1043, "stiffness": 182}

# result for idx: 0.8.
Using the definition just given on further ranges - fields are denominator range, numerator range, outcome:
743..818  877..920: 0.81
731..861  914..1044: 0.86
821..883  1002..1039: 0.95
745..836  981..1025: 0.84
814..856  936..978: 0.95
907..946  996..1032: 0.98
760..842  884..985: 0.86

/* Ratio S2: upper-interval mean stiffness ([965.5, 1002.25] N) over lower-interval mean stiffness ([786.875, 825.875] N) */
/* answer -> 0.9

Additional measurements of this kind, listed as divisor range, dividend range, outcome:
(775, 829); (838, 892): 0.87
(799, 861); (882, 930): 0.91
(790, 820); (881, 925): 0.84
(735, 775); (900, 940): 0.80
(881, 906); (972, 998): 1.02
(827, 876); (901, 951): 0.96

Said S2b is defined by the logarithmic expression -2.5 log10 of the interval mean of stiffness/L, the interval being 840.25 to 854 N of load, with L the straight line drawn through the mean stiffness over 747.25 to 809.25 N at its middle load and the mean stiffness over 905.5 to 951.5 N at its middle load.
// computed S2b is 0.10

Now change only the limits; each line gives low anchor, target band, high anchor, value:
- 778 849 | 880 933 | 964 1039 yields 0.08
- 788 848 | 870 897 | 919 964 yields 0.07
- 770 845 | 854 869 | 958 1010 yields 0.07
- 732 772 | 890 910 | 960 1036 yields 0.13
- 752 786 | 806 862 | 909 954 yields 0.07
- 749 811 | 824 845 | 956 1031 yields 0.11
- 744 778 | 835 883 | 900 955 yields 0.08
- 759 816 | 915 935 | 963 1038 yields 0.06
